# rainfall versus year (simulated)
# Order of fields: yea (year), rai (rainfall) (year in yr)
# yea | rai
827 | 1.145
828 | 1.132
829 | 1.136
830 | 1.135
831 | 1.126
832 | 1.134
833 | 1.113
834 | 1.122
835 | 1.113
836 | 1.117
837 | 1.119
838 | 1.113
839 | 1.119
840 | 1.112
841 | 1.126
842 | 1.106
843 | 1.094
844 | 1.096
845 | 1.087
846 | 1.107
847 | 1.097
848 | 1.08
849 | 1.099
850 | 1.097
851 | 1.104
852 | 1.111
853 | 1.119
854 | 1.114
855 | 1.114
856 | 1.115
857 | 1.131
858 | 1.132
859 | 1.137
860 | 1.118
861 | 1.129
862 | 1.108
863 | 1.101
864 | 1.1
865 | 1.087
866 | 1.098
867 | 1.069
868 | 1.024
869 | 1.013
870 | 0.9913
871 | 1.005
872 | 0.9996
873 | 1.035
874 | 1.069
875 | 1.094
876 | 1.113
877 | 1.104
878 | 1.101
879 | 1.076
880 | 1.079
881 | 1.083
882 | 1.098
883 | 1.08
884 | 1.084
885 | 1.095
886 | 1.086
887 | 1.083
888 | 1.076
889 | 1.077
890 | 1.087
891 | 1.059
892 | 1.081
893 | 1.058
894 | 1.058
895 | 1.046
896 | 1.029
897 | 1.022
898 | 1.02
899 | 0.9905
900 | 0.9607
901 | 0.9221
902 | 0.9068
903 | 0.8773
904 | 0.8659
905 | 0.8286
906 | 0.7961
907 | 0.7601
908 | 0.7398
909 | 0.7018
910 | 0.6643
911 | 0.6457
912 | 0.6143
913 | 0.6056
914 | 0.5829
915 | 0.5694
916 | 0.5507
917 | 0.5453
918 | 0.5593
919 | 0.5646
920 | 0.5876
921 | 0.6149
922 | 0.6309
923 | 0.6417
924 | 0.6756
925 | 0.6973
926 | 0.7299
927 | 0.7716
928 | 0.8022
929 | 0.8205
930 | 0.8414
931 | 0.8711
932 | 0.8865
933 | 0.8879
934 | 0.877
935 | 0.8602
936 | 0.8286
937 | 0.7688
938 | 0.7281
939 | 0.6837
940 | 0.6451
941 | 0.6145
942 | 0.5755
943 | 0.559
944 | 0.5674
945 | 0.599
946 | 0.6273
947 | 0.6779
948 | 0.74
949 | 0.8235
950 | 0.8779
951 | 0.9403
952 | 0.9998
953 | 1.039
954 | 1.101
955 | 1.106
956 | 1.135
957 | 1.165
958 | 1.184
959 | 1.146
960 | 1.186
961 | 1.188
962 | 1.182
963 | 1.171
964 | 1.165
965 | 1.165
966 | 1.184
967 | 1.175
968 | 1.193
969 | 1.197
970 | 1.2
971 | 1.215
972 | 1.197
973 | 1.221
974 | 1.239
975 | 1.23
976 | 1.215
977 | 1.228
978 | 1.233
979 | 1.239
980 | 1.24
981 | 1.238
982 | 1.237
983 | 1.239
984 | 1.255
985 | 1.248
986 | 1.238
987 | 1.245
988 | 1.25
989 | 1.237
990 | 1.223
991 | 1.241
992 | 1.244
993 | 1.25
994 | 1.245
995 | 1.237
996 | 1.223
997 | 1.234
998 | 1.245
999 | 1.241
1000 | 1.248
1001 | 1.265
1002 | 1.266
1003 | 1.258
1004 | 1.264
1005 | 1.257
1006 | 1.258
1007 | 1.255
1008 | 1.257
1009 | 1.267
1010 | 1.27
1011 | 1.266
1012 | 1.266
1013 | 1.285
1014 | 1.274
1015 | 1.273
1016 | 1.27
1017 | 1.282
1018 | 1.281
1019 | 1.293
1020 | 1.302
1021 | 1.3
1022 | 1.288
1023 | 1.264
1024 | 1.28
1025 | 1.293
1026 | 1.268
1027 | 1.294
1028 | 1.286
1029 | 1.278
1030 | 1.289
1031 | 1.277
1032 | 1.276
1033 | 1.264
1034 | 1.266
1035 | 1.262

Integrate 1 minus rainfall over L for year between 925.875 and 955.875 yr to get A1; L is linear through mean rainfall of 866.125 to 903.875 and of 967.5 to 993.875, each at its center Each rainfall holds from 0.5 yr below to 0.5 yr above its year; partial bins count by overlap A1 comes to 9.2 yr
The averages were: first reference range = 1.04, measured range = 0.8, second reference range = 1.23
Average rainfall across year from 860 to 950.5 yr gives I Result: 0.872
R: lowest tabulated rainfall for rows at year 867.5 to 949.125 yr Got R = 0.5453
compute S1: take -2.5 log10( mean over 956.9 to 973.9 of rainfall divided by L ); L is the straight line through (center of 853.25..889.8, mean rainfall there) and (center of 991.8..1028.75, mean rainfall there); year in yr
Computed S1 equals 0.02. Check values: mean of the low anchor 1.08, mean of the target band 1.19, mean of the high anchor 1.27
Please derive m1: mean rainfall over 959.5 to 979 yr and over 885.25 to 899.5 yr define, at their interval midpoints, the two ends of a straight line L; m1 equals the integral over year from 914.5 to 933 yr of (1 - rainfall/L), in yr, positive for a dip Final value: 7.0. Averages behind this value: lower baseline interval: 1.06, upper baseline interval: 1.2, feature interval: 0.692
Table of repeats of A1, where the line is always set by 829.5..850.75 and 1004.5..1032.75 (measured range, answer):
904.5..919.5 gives 6.7 yr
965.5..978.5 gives 0.2 yr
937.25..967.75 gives 7.1 yr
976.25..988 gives 0.0 yr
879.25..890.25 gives 0.6 yr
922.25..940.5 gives 6.4 yr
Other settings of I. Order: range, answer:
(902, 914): 0.737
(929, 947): 0.732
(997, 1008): 1.25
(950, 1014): 1.21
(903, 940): 0.718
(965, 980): 1.21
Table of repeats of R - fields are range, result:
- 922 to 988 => 0.559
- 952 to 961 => 0.9998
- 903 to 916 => 0.5507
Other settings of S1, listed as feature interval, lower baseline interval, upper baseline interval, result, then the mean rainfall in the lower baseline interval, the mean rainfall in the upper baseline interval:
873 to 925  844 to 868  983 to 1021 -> 0.28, 1.1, 1.26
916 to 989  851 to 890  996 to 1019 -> 0.24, 1.09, 1.26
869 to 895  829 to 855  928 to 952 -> -0.11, 1.11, 0.758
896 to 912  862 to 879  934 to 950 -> 0.06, 1.06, 0.699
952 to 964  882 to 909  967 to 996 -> 0.02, 0.985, 1.23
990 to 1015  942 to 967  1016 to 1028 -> -0.05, 0.976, 1.29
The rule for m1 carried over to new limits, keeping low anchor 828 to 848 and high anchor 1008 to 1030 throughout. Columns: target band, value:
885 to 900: 1.4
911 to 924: 6.5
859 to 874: 1.0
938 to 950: 5.5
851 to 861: 0.1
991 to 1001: 0.1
